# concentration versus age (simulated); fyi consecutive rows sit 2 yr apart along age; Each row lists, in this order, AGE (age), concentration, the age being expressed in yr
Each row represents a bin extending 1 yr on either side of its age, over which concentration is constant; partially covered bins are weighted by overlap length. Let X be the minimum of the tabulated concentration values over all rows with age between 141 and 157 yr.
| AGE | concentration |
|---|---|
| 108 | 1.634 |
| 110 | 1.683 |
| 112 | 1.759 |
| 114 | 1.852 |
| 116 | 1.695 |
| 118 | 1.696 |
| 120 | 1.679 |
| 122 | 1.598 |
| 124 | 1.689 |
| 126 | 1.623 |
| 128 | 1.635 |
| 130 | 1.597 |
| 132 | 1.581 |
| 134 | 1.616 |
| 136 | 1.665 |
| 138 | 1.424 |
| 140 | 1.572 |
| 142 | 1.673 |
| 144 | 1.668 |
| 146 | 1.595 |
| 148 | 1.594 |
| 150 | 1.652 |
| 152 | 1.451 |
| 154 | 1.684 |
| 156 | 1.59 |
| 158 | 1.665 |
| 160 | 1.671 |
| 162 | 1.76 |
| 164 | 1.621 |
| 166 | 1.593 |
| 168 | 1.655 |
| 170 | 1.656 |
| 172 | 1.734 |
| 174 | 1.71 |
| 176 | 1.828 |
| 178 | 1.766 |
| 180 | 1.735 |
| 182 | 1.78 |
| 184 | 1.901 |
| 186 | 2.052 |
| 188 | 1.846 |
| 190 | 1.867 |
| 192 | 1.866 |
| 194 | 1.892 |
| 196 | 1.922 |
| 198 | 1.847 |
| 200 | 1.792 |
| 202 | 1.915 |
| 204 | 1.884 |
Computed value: 1.451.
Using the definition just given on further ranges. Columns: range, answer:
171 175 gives 1.71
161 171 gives 1.593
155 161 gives 1.59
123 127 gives 1.623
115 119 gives 1.695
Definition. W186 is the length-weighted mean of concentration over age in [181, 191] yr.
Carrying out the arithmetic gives 1.89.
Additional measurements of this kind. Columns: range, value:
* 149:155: 1.6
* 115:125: 1.67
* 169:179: 1.74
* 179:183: 1.76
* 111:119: 1.75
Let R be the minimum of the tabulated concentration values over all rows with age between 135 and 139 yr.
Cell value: 1.424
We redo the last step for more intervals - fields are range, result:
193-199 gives 1.847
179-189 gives 1.735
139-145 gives 1.572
